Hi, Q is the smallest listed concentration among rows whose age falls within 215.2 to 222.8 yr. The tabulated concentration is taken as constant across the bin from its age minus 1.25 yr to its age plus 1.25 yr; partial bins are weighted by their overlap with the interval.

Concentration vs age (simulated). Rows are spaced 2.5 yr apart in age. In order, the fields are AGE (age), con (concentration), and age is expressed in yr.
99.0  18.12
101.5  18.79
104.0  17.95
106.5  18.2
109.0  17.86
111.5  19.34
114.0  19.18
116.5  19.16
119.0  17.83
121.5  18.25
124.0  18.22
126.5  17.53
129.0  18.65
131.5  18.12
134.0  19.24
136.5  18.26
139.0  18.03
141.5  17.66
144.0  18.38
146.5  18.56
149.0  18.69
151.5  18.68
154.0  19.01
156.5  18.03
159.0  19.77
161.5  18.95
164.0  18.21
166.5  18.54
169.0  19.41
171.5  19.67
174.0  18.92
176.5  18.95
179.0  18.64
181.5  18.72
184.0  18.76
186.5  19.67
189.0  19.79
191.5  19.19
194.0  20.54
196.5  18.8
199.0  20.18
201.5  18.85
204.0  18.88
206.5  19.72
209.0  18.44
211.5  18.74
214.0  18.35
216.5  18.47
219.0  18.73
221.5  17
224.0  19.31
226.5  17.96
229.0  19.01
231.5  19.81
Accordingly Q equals 17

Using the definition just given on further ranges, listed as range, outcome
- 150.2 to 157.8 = 18.03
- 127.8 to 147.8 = 17.66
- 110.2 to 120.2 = 17.83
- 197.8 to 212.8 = 18.44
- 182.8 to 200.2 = 18.76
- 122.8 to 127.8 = 17.53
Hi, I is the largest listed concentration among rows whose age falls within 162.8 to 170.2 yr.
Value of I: 19.41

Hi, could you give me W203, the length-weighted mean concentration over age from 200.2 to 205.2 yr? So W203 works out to 18.9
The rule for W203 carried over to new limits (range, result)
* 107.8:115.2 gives 18.8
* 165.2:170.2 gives 19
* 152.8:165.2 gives 18.8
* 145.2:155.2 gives 18.7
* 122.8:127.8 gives 17.9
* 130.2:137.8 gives 18.5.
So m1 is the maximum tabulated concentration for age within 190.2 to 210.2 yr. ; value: 20.54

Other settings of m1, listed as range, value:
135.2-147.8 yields 18.56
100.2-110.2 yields 18.79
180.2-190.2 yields 19.79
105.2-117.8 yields 19.34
